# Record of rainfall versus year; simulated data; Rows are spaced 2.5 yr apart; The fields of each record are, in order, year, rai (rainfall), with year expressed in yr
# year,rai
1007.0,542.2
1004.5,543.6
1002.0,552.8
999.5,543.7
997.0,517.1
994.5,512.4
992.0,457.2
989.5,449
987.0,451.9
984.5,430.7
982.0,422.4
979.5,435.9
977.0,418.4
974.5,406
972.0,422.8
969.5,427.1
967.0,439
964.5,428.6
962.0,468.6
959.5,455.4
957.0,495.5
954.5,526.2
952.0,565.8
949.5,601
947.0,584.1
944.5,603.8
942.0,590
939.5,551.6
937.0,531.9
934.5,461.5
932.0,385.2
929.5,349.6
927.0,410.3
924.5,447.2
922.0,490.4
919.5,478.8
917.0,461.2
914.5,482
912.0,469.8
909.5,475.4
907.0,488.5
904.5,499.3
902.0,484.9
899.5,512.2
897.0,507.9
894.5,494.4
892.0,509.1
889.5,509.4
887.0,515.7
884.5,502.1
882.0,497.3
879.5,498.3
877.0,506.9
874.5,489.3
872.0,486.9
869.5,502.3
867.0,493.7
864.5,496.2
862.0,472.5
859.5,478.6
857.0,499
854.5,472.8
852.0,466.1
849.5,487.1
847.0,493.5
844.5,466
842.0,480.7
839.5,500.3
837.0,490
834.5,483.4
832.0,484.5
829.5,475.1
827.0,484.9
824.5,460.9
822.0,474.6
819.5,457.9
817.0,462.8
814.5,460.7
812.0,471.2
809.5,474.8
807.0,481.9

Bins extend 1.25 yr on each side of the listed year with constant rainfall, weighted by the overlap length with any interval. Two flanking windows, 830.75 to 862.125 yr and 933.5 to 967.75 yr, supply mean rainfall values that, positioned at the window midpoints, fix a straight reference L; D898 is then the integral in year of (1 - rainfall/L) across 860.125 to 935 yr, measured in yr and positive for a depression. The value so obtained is 3.4 yr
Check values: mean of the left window 483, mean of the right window 523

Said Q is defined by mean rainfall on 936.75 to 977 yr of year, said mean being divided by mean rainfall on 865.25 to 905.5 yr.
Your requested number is 1.00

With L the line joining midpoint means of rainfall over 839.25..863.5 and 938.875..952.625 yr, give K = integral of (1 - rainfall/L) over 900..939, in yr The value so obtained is 6.4 yr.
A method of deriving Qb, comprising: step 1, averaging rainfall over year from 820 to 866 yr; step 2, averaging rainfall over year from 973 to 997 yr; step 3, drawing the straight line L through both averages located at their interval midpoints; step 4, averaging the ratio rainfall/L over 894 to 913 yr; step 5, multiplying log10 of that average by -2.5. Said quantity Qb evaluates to -0.06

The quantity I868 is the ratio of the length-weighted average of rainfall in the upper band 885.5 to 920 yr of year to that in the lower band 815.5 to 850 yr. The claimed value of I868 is 1.03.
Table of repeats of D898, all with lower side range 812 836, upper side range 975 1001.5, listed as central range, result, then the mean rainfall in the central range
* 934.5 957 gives -4.47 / 559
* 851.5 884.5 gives -1.43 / 490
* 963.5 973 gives 0.74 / 430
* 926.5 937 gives 1.14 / 417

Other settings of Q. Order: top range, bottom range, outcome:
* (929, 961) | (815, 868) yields 1.08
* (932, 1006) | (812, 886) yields 1.02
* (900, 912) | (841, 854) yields 1.02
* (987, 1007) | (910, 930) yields 1.12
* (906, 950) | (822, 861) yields 1.02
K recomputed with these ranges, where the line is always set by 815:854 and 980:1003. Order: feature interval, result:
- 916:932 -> 1.46 yr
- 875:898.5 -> -1.28 yr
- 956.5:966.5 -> 0.45 yr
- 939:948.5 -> -2.11 yr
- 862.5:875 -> -0.39 yr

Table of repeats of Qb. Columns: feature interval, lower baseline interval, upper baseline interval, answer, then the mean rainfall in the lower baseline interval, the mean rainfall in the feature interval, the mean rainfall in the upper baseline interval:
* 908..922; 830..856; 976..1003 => 0.00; 482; 475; 472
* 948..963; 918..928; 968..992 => -0.18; 458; 521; 431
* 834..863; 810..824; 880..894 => 0.00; 466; 483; 506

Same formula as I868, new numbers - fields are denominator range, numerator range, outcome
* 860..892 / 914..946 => 0.97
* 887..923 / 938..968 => 1.07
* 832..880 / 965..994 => 0.89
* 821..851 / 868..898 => 1.04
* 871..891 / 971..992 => 0.86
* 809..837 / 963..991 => 0.91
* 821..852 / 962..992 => 0.90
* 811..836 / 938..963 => 1.15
